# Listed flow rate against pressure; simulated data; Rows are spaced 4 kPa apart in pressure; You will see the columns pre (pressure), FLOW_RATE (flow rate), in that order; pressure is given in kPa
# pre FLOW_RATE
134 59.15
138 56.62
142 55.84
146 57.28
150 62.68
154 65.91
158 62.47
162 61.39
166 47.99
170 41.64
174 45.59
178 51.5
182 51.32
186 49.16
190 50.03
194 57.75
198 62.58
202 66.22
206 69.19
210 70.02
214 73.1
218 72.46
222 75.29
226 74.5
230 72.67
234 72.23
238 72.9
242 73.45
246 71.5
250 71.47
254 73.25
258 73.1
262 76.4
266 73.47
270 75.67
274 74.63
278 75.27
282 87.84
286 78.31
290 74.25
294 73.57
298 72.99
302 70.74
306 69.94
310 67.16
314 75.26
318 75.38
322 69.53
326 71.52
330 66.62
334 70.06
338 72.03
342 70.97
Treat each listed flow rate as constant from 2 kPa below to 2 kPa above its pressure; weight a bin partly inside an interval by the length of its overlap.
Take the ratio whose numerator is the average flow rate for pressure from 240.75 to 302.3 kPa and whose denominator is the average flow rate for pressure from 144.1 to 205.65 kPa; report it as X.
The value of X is 1.34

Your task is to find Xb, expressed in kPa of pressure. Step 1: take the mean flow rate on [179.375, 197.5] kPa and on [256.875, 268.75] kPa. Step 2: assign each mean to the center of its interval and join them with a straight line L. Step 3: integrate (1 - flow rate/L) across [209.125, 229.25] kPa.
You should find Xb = -3.71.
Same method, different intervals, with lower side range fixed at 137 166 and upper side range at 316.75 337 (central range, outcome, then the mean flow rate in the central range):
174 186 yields 2.21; 50.1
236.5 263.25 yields -2.99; 73.1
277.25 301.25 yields -3.05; 76.8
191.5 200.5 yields 0.35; 59.9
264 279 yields -1.71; 74.7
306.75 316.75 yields -0.26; 71.4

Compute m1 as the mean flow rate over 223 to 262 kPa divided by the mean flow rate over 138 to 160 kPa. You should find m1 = 1.21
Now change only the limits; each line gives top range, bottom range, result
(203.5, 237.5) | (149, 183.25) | 1.33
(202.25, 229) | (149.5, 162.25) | 1.14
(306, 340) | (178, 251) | 1.07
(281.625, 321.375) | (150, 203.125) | 1.34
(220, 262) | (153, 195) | 1.39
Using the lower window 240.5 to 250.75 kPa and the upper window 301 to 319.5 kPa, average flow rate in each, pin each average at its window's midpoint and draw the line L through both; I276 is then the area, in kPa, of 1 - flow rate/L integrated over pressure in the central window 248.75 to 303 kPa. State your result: -2.5 kPa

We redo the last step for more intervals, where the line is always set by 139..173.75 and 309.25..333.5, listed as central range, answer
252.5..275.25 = -2.94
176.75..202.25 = 1.91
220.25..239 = -3.18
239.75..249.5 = -1.23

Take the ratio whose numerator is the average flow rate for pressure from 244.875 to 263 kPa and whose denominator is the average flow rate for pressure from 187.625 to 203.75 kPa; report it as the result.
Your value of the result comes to 1.24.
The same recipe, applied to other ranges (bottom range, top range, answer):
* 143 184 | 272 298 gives 1.40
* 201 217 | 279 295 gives 1.12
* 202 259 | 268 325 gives 1.03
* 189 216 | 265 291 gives 1.20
